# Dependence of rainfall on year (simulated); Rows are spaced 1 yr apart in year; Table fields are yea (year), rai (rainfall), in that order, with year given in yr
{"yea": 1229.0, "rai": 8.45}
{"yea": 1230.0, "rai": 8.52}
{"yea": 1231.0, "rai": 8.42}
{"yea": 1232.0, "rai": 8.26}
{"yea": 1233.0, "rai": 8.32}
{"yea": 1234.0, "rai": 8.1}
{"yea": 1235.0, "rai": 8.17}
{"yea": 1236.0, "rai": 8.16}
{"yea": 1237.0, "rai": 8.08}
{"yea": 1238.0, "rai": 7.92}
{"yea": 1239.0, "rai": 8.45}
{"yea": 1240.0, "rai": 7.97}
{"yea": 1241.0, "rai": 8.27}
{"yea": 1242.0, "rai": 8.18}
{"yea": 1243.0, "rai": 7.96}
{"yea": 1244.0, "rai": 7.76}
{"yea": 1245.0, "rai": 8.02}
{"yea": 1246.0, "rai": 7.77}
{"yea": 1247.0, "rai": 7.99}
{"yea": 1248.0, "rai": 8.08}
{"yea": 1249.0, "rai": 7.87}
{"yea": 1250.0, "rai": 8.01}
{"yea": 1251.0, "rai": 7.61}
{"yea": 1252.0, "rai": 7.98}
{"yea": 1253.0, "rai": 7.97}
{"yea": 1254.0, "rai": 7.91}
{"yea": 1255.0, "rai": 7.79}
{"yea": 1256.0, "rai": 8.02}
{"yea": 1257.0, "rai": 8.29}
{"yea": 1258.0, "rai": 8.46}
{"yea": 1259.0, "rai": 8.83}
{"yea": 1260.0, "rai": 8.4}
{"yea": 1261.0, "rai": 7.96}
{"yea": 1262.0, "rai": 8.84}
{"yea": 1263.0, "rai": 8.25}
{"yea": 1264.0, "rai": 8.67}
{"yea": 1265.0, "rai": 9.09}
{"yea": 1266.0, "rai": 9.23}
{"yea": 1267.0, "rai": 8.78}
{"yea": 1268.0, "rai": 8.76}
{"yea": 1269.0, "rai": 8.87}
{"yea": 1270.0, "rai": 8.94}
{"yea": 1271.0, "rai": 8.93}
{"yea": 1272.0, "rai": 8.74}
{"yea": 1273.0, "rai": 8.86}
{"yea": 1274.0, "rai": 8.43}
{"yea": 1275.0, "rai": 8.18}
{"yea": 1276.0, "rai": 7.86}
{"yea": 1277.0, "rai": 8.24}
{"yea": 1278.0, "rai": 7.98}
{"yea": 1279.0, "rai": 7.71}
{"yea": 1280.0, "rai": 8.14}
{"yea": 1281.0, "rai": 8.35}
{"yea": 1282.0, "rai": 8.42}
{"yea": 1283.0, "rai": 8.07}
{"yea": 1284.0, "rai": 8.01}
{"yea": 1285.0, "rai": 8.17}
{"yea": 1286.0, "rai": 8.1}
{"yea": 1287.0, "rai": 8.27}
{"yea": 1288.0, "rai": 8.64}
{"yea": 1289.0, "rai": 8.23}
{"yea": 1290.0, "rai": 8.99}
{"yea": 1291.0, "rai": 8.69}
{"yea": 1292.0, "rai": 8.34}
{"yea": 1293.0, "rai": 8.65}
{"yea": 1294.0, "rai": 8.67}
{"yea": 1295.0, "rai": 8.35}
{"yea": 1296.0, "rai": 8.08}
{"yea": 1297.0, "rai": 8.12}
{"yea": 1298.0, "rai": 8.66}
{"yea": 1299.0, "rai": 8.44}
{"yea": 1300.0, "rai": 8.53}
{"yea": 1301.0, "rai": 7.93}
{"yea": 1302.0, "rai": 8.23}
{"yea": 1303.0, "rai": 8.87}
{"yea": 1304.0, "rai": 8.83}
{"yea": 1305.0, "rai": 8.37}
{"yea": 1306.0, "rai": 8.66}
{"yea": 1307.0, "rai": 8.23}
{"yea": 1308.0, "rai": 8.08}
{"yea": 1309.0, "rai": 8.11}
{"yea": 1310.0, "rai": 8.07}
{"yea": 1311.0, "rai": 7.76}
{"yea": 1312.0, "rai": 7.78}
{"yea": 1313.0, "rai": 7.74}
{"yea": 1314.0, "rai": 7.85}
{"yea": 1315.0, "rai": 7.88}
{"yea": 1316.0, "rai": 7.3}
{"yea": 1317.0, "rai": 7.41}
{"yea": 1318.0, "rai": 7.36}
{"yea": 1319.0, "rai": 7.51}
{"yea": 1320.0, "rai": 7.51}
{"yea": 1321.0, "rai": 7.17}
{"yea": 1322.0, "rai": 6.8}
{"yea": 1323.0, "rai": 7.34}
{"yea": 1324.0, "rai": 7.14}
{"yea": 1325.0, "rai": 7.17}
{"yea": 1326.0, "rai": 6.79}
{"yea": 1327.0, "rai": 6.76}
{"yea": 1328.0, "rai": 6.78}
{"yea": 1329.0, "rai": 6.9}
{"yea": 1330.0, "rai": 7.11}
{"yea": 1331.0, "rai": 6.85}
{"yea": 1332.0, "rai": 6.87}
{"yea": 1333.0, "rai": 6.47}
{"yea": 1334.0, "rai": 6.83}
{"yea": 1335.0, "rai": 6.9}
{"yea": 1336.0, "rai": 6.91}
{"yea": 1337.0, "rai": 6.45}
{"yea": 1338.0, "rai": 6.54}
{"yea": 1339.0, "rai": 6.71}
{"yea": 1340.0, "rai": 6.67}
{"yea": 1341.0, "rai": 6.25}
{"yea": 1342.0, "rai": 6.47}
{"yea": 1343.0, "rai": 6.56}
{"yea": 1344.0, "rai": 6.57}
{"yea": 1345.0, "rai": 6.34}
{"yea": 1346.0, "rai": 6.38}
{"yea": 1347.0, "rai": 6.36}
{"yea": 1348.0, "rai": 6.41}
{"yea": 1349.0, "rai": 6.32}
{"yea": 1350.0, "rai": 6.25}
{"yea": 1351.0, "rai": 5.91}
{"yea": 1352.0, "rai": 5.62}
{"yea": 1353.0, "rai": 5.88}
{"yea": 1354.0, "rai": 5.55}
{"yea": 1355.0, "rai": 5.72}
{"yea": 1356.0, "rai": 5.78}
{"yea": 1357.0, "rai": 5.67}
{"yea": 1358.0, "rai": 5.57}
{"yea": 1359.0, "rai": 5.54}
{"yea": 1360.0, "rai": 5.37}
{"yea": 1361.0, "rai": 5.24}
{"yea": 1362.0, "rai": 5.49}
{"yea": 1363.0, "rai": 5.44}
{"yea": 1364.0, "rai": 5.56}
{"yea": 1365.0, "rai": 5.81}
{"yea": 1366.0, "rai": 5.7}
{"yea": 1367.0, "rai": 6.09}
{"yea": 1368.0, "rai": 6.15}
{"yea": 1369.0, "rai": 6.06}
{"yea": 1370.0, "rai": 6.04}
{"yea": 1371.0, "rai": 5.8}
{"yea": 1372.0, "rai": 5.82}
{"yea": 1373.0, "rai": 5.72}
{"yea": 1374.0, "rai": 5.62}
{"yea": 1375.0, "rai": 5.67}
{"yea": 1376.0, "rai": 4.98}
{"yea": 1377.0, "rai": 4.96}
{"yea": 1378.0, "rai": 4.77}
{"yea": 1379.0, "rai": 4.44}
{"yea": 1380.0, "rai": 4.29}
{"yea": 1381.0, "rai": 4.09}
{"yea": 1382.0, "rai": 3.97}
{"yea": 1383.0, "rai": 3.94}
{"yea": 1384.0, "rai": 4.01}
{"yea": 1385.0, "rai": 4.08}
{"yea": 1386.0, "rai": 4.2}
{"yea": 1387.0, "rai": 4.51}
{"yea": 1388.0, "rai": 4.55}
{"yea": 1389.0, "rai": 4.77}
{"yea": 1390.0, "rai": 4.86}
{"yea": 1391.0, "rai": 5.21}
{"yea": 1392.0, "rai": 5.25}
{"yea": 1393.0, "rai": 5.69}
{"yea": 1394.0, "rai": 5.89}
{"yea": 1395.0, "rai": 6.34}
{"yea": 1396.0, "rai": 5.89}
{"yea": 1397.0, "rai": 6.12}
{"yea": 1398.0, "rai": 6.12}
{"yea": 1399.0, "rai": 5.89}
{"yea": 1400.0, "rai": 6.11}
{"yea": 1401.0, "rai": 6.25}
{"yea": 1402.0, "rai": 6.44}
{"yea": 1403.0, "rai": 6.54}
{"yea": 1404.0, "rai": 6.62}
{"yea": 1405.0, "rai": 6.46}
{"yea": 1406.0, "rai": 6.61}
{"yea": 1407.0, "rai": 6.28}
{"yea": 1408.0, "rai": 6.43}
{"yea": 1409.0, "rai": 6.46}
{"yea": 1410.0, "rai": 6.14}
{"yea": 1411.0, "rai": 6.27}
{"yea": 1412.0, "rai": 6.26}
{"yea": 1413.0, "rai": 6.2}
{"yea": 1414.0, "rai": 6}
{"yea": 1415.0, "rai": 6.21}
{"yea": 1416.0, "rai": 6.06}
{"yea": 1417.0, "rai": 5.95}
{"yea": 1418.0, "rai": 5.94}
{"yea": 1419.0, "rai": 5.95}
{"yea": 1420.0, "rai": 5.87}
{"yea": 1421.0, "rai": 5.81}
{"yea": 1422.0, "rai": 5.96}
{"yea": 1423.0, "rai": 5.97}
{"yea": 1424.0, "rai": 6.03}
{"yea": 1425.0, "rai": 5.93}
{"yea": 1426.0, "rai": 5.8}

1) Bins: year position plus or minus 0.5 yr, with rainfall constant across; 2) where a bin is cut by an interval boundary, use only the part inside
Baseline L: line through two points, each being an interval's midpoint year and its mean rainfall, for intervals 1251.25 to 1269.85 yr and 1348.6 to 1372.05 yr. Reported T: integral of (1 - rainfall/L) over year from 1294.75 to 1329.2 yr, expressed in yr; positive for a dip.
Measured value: -3.5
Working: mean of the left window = 8.45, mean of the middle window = 7.79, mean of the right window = 5.76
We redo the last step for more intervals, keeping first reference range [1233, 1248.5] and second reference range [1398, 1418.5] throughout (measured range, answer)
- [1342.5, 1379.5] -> 5.51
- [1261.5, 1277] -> -1.84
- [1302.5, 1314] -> -1.37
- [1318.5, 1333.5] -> 0.28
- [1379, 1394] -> 4.42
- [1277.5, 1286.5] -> -0.57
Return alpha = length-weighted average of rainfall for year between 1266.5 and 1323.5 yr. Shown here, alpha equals 8.19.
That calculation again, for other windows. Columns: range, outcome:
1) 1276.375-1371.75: 7.16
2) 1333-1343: 6.62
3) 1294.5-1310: 8.36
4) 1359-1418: 5.58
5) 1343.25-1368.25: 5.87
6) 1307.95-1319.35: 7.73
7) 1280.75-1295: 8.4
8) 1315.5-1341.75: 6.94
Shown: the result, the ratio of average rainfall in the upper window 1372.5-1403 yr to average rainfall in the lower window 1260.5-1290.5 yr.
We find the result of 0.6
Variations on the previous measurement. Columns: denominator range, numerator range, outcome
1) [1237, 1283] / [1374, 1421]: 0.67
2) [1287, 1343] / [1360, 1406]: 0.71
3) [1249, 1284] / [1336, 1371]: 0.72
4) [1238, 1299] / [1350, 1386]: 0.64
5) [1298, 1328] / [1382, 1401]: 0.67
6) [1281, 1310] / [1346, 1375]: 0.69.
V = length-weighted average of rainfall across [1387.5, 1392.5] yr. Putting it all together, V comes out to 4.93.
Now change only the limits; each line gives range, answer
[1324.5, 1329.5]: 6.88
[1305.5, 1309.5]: 8.27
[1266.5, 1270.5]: 8.84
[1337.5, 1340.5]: 6.64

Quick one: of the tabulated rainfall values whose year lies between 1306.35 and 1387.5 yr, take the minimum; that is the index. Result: 3.94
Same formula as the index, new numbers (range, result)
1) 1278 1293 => 7.71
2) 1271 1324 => 6.8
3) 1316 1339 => 6.45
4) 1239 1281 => 7.61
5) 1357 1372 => 5.24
